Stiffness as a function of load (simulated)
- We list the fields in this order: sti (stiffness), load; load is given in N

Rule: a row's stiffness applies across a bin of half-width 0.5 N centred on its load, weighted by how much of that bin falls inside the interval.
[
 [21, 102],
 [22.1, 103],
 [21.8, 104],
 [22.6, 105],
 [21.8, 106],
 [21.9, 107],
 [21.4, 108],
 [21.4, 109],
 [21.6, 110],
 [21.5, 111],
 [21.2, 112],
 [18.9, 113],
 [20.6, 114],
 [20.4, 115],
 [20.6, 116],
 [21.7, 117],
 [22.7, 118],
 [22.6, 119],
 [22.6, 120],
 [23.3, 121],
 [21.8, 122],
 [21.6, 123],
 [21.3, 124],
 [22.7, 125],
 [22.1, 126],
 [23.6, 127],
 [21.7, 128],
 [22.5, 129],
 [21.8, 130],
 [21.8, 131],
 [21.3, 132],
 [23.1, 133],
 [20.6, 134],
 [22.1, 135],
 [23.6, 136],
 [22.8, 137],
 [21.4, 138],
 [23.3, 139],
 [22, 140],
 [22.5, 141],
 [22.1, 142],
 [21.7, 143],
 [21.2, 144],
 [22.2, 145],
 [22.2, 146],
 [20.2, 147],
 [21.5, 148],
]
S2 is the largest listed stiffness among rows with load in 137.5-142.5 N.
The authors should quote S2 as 23.3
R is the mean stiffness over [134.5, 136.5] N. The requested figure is 22.9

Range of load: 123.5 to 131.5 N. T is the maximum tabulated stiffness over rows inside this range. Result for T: 23.6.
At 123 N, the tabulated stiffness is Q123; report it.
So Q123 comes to 21.6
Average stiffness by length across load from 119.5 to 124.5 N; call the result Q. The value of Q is 22.1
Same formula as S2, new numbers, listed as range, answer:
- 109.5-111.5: 21.6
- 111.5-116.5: 21.2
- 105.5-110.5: 21.9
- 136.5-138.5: 22.8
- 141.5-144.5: 22.1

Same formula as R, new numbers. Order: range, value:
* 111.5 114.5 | 20.2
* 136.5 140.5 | 22.4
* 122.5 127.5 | 22.3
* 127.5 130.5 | 22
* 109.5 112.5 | 21.4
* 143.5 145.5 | 21.7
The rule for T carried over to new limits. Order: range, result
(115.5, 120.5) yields 22.7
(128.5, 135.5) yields 23.1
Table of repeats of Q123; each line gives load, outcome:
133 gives 23.1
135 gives 22.1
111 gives 21.5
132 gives 21.3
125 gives 22.7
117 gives 21.7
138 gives 21.4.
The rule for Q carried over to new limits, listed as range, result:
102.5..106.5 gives 22.1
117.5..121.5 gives 22.8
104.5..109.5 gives 21.8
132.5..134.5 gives 21.9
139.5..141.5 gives 22.2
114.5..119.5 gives 21.6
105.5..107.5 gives 21.9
